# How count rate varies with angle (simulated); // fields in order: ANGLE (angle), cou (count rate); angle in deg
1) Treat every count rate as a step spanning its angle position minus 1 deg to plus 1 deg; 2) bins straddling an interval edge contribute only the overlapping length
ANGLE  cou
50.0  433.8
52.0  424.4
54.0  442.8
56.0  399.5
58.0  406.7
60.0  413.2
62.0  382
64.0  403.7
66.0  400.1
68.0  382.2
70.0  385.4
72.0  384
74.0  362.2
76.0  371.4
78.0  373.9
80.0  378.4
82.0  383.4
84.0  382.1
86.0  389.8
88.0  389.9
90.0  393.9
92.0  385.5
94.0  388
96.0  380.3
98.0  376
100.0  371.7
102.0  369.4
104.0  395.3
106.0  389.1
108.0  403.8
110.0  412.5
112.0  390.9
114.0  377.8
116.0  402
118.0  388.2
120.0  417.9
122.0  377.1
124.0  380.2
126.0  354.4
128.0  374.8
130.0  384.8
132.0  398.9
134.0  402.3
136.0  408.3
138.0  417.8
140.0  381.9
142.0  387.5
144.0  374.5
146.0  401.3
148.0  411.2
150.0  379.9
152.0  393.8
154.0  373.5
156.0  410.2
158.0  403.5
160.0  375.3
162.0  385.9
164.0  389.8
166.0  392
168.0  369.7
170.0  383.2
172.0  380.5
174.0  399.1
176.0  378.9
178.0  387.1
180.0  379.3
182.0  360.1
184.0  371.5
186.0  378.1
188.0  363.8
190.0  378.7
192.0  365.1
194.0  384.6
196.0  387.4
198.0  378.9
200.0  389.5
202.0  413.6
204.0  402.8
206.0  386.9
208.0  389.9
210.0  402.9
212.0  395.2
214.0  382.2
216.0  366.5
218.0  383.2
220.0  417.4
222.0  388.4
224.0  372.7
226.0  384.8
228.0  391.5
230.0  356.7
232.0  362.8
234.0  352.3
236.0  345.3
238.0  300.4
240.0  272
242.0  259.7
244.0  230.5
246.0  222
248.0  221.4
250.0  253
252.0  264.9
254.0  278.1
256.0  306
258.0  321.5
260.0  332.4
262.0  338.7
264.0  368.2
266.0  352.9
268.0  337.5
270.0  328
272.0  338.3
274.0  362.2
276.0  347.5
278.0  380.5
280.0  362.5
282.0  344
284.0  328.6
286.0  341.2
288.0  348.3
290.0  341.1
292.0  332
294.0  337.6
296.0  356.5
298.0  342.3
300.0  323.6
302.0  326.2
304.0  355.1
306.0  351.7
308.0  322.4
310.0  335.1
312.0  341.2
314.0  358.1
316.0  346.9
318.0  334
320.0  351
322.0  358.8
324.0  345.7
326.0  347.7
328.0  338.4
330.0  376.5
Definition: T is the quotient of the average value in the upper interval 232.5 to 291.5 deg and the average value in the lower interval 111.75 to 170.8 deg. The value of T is 0.81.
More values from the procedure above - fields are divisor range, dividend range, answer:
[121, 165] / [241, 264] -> 0.72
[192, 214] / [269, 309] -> 0.88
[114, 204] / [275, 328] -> 0.89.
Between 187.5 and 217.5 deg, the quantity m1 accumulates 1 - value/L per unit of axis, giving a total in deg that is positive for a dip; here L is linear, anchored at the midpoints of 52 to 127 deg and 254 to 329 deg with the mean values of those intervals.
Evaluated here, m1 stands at -1.94 deg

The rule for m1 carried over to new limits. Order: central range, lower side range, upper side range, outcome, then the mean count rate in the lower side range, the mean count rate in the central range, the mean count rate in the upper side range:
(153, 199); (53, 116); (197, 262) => -2.88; 389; 382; 341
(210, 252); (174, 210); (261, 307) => 4.00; 383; 333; 345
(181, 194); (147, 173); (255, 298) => 0.24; 388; 371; 343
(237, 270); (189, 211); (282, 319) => 6.39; 389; 292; 340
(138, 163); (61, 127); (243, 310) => -1.67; 386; 391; 324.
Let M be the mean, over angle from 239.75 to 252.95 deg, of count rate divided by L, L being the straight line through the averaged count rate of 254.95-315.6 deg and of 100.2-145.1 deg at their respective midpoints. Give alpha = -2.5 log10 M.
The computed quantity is 0.40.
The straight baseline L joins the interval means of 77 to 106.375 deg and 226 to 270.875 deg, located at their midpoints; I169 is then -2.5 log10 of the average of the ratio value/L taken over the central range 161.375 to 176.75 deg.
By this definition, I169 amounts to -0.11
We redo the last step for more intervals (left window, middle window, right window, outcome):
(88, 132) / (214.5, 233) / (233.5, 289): -0.14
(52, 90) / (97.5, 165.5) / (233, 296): -0.06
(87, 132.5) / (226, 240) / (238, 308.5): -0.04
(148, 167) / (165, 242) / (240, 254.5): -0.19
